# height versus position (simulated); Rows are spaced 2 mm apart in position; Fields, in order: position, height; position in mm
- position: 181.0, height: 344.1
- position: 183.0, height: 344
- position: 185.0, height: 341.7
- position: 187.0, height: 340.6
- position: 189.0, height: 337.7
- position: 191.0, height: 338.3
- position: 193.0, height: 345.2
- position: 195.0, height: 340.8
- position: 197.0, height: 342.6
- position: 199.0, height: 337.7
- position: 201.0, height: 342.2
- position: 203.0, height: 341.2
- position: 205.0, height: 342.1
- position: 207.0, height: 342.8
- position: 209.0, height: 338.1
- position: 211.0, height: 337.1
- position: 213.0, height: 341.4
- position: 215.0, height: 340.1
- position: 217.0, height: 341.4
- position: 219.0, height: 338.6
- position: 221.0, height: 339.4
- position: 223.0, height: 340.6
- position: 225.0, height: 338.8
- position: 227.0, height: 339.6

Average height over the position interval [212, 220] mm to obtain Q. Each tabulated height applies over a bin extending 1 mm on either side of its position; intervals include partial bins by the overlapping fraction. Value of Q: 340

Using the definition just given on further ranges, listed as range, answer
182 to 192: 340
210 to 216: 340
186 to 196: 341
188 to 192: 338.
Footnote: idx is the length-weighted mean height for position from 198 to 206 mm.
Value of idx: 341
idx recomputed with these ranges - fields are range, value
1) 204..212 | 340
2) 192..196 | 343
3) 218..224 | 340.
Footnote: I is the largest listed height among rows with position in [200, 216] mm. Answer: 342.8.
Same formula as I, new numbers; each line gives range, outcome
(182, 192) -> 344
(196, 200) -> 342.6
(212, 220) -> 341.4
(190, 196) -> 345.2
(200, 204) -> 342.2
